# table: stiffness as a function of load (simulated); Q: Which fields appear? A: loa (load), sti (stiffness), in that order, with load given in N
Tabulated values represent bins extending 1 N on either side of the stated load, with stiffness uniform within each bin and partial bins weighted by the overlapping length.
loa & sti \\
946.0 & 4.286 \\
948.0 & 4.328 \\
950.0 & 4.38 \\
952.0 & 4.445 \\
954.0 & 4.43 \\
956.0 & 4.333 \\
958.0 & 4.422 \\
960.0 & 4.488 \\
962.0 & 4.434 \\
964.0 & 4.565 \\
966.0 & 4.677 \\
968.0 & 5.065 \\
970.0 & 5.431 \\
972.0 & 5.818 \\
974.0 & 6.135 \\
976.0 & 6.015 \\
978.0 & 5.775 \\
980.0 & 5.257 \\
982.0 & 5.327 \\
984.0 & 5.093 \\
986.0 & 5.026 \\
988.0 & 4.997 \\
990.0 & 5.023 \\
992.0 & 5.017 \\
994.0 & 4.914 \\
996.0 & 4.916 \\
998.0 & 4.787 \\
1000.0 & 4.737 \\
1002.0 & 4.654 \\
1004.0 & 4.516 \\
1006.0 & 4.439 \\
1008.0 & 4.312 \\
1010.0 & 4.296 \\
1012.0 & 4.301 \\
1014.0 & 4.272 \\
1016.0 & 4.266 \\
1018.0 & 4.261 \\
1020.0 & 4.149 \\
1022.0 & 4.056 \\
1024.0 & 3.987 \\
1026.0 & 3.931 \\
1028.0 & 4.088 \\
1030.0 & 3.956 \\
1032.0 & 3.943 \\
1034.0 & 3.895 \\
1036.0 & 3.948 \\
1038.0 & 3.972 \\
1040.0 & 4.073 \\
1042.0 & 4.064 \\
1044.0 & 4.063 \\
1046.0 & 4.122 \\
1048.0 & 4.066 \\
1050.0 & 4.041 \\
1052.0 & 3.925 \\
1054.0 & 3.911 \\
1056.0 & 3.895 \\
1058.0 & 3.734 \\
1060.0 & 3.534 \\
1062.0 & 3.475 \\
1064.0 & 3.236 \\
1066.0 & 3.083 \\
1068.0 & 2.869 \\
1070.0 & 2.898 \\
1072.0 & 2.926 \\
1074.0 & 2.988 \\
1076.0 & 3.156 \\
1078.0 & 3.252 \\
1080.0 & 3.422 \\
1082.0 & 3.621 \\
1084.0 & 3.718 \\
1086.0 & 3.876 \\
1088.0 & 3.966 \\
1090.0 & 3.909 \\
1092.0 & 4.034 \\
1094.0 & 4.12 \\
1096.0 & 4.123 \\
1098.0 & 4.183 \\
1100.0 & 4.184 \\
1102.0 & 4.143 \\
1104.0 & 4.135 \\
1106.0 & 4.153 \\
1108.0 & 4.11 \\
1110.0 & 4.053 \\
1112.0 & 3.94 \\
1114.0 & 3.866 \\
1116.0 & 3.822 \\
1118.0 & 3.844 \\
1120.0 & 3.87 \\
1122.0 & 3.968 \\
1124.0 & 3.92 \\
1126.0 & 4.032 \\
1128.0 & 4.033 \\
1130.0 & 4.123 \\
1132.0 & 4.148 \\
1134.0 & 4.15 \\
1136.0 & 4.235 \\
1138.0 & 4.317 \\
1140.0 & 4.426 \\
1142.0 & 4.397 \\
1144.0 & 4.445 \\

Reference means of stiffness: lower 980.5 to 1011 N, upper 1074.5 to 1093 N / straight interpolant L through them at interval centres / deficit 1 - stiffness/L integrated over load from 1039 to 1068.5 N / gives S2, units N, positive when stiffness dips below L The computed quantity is 2.1 N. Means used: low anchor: 4.81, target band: 3.75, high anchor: 3.64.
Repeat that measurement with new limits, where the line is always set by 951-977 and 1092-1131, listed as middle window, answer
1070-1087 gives 3.6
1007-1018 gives 0.8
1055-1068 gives 2.7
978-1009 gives -0.9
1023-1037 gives 1.8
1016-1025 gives 0.9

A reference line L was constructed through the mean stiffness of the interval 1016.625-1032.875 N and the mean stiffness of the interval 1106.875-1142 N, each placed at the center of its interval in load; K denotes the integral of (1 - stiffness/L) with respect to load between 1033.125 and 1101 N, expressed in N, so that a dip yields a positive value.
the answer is 5.7 N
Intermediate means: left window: 4.05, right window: 4.06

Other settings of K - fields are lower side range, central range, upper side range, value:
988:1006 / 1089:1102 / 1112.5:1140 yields 0.4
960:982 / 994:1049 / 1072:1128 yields 5.7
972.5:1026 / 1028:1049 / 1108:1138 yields 2.4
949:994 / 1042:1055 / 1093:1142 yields 1.4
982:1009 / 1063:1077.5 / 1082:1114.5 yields 4.1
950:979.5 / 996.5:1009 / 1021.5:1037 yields -0.6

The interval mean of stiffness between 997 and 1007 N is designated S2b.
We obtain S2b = 4.63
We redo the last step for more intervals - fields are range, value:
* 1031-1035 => 3.92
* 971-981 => 5.8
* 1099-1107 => 4.15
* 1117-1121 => 3.86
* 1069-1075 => 2.94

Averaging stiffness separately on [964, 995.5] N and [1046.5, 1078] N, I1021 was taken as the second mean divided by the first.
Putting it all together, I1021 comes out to 0.65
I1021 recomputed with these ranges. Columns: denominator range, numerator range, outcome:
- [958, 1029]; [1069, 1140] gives 0.81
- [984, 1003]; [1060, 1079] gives 0.64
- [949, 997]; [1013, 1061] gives 0.80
